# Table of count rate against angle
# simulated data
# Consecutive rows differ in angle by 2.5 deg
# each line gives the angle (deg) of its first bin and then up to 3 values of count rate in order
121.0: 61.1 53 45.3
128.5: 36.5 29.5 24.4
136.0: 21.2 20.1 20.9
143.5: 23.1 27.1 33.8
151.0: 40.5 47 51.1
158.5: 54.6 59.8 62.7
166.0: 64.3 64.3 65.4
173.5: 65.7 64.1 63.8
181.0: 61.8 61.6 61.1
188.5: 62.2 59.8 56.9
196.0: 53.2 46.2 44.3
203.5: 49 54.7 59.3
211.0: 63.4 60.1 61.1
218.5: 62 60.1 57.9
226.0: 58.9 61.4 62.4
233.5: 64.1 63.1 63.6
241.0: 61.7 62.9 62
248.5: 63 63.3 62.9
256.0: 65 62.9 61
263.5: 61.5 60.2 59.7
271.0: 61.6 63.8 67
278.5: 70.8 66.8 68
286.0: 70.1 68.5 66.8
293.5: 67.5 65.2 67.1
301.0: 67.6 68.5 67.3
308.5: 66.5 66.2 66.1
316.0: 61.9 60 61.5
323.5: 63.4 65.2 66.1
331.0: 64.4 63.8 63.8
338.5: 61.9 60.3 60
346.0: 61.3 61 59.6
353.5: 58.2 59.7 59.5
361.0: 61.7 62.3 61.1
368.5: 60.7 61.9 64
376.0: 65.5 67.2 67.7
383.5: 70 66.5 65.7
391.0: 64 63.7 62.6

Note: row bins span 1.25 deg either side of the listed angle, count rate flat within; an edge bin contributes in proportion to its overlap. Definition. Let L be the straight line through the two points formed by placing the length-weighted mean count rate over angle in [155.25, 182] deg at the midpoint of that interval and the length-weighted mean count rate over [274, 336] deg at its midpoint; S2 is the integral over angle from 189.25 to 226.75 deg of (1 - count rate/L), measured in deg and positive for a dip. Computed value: 3.9 deg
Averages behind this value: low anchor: 61.8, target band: 56.5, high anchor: 66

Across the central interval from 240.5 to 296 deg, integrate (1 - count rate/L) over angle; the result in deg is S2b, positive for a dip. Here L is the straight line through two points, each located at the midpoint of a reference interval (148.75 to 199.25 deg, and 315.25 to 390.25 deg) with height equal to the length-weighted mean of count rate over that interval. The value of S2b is -3.6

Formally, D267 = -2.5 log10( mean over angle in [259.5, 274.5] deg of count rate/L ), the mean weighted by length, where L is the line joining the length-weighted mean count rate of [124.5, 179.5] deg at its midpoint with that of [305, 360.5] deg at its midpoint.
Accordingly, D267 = -0.10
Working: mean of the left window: 44.7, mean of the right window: 62.6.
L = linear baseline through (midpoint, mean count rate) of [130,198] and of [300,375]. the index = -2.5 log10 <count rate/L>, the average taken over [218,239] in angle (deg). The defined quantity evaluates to -0.14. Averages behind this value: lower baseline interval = 48.9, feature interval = 61.4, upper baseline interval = 62.8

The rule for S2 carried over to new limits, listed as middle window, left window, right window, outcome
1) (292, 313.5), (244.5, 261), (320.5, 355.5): -1.5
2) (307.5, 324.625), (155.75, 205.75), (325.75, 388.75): -0.5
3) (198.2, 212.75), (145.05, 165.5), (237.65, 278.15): 0.5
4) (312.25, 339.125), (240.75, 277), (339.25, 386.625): -0.4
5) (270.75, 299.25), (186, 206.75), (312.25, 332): -3.0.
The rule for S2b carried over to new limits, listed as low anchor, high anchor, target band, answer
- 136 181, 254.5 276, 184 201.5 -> -0.9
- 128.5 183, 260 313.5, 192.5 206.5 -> 0.6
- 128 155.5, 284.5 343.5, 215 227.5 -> -3.8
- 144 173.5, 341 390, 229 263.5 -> -3.9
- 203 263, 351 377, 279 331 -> -4.0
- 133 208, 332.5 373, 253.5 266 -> -1.6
